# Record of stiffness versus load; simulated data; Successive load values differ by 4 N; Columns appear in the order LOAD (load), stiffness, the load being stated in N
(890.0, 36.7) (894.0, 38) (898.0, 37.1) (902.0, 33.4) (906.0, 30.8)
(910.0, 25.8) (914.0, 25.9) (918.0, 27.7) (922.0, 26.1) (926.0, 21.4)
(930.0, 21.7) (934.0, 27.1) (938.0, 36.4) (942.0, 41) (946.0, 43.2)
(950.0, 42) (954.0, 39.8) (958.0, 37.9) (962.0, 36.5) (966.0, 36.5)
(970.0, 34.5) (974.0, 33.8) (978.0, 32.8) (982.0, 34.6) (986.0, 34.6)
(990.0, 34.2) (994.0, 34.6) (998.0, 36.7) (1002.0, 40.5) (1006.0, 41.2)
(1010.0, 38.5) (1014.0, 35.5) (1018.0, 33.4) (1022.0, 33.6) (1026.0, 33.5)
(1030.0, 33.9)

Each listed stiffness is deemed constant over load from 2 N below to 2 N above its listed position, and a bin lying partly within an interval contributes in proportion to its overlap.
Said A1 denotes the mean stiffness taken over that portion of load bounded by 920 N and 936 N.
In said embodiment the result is 24.1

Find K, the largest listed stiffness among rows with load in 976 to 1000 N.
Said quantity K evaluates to 36.7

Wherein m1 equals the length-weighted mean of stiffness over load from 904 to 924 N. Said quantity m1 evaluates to 27.3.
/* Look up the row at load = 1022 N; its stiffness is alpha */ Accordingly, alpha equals 33.6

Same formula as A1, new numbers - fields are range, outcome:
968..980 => 33.7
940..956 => 41.5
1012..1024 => 34.2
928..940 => 28.4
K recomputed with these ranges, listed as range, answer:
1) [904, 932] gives 30.8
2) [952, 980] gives 39.8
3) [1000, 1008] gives 41.2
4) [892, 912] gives 38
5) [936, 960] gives 43.2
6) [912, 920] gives 27.7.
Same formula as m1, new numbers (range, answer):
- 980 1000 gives 34.9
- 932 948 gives 36.9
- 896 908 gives 33.8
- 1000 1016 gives 38.9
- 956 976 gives 35.8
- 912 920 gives 26.8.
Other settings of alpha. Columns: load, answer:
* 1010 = 38.5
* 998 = 36.7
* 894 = 38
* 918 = 27.7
